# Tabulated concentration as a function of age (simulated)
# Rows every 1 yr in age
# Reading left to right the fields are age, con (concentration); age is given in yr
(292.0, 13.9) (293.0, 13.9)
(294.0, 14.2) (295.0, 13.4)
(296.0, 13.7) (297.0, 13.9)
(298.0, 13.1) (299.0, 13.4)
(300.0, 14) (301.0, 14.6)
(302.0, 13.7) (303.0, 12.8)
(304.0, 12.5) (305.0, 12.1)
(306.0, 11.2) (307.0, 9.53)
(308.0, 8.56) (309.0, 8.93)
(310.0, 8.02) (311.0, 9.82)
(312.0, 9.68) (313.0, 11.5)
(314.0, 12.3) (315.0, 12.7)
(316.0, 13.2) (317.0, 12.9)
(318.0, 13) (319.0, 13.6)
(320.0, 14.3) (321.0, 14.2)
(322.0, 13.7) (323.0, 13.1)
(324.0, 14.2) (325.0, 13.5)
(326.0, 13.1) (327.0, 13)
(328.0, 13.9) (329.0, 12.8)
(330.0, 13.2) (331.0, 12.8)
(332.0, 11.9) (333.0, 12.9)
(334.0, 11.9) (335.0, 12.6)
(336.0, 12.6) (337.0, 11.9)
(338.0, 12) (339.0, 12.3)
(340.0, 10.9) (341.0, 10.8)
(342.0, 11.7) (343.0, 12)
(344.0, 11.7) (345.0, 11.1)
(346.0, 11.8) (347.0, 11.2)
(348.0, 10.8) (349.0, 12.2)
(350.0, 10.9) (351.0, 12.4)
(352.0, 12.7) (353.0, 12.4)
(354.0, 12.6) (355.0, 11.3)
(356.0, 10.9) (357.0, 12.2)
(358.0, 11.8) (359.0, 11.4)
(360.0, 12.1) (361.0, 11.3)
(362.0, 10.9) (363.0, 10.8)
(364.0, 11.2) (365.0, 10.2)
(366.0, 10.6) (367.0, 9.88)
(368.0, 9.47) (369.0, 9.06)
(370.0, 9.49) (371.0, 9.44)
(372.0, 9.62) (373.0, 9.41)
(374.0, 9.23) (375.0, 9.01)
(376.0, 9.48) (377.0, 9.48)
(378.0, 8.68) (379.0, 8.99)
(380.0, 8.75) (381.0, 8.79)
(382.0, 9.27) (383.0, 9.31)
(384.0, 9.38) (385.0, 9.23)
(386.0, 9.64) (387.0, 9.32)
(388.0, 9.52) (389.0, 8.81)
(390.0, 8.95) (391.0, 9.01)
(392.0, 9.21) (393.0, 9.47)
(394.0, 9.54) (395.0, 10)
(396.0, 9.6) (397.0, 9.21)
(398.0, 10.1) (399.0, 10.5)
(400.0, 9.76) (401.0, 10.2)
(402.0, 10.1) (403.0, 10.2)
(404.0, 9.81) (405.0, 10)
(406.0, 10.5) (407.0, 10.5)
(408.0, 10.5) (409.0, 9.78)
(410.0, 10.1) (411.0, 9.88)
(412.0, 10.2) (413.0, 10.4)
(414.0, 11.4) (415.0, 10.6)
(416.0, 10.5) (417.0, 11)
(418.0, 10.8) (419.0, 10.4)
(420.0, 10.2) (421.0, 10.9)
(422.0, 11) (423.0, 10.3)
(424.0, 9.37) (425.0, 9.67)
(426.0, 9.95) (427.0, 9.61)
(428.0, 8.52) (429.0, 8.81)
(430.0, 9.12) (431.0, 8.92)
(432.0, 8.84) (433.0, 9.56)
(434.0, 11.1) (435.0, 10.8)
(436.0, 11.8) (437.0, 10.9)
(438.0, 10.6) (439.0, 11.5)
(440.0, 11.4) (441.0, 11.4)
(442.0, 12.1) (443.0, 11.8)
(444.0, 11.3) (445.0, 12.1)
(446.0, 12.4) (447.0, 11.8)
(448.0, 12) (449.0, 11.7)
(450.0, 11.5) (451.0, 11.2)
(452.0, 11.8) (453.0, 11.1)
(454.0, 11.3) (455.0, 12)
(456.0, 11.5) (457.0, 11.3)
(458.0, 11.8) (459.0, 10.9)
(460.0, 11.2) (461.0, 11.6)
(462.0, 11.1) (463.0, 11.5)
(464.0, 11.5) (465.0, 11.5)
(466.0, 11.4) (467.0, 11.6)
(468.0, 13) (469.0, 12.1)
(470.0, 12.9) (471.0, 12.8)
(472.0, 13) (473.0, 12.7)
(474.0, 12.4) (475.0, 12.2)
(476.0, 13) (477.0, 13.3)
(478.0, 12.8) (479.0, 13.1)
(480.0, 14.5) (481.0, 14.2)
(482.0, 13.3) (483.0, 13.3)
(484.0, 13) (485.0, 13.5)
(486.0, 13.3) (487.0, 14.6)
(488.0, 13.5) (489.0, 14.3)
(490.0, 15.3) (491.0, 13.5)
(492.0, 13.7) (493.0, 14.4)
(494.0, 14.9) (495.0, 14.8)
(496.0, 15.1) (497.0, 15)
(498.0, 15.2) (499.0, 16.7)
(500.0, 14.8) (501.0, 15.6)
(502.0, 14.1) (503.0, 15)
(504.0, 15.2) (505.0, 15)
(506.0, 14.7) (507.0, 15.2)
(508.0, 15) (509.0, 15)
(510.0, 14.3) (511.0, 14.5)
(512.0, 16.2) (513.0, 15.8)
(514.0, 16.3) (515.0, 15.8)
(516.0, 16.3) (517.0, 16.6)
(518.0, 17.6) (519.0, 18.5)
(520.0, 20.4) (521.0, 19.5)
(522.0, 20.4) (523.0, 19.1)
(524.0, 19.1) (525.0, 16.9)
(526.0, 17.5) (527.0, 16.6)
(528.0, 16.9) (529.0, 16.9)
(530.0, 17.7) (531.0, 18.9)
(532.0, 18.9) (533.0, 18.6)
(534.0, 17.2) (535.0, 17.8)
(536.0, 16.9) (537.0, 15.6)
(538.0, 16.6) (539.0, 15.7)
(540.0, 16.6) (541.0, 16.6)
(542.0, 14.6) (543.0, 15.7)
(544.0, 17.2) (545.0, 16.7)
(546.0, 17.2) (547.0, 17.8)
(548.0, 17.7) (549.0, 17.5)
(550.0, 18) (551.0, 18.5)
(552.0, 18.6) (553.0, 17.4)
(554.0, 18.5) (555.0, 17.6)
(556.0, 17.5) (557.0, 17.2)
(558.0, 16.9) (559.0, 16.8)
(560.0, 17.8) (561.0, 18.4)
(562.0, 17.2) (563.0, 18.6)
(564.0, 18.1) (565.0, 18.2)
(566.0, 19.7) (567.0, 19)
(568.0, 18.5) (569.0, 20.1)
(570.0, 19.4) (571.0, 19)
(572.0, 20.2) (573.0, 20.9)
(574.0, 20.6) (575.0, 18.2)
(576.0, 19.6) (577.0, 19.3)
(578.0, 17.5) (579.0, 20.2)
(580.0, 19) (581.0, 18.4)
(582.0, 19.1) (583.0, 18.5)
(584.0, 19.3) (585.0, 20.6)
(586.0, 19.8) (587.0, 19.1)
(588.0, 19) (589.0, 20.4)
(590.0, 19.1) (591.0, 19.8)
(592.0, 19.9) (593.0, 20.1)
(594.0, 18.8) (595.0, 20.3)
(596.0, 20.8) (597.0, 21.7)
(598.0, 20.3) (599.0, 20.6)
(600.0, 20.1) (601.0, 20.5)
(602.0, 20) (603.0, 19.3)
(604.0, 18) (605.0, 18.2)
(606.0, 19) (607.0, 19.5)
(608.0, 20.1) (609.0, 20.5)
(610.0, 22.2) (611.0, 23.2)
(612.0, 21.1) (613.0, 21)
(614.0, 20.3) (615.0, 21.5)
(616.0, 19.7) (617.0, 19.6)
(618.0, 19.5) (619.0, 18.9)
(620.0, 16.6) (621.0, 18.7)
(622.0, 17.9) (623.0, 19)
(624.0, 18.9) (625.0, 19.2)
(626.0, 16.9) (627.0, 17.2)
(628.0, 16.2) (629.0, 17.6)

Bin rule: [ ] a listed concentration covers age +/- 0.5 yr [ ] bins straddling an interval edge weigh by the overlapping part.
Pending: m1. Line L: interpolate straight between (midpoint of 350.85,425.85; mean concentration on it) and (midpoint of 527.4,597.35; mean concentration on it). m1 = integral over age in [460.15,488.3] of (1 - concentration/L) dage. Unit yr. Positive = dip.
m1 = 3.0 yr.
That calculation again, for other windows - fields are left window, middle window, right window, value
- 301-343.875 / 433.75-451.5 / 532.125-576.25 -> 4.2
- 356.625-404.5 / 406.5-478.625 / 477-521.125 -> 8.1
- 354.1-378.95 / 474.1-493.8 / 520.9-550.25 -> 2.1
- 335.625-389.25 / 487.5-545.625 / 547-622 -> 1.2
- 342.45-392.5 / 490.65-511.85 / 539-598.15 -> 1.3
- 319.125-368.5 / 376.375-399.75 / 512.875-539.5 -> 7.1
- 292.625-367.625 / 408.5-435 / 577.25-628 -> 8.3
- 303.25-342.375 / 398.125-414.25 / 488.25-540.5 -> 4.3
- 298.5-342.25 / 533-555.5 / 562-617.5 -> 1.6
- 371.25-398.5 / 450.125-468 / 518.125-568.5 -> 2.4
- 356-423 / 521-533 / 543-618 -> -1.1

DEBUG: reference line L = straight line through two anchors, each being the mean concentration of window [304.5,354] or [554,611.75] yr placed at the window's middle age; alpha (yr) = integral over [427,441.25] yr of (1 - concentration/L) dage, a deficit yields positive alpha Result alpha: 4.6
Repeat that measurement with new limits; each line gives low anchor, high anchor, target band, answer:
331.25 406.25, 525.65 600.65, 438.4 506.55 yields 8.50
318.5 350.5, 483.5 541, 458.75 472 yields 2.88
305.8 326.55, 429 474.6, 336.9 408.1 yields 8.44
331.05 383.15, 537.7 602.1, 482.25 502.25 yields 1.78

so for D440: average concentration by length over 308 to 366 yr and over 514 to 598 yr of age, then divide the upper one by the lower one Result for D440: 1.5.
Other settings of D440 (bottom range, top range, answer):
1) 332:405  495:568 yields 1.62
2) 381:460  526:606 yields 1.78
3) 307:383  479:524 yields 1.36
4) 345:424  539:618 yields 1.85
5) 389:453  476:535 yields 1.51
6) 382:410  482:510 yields 1.50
